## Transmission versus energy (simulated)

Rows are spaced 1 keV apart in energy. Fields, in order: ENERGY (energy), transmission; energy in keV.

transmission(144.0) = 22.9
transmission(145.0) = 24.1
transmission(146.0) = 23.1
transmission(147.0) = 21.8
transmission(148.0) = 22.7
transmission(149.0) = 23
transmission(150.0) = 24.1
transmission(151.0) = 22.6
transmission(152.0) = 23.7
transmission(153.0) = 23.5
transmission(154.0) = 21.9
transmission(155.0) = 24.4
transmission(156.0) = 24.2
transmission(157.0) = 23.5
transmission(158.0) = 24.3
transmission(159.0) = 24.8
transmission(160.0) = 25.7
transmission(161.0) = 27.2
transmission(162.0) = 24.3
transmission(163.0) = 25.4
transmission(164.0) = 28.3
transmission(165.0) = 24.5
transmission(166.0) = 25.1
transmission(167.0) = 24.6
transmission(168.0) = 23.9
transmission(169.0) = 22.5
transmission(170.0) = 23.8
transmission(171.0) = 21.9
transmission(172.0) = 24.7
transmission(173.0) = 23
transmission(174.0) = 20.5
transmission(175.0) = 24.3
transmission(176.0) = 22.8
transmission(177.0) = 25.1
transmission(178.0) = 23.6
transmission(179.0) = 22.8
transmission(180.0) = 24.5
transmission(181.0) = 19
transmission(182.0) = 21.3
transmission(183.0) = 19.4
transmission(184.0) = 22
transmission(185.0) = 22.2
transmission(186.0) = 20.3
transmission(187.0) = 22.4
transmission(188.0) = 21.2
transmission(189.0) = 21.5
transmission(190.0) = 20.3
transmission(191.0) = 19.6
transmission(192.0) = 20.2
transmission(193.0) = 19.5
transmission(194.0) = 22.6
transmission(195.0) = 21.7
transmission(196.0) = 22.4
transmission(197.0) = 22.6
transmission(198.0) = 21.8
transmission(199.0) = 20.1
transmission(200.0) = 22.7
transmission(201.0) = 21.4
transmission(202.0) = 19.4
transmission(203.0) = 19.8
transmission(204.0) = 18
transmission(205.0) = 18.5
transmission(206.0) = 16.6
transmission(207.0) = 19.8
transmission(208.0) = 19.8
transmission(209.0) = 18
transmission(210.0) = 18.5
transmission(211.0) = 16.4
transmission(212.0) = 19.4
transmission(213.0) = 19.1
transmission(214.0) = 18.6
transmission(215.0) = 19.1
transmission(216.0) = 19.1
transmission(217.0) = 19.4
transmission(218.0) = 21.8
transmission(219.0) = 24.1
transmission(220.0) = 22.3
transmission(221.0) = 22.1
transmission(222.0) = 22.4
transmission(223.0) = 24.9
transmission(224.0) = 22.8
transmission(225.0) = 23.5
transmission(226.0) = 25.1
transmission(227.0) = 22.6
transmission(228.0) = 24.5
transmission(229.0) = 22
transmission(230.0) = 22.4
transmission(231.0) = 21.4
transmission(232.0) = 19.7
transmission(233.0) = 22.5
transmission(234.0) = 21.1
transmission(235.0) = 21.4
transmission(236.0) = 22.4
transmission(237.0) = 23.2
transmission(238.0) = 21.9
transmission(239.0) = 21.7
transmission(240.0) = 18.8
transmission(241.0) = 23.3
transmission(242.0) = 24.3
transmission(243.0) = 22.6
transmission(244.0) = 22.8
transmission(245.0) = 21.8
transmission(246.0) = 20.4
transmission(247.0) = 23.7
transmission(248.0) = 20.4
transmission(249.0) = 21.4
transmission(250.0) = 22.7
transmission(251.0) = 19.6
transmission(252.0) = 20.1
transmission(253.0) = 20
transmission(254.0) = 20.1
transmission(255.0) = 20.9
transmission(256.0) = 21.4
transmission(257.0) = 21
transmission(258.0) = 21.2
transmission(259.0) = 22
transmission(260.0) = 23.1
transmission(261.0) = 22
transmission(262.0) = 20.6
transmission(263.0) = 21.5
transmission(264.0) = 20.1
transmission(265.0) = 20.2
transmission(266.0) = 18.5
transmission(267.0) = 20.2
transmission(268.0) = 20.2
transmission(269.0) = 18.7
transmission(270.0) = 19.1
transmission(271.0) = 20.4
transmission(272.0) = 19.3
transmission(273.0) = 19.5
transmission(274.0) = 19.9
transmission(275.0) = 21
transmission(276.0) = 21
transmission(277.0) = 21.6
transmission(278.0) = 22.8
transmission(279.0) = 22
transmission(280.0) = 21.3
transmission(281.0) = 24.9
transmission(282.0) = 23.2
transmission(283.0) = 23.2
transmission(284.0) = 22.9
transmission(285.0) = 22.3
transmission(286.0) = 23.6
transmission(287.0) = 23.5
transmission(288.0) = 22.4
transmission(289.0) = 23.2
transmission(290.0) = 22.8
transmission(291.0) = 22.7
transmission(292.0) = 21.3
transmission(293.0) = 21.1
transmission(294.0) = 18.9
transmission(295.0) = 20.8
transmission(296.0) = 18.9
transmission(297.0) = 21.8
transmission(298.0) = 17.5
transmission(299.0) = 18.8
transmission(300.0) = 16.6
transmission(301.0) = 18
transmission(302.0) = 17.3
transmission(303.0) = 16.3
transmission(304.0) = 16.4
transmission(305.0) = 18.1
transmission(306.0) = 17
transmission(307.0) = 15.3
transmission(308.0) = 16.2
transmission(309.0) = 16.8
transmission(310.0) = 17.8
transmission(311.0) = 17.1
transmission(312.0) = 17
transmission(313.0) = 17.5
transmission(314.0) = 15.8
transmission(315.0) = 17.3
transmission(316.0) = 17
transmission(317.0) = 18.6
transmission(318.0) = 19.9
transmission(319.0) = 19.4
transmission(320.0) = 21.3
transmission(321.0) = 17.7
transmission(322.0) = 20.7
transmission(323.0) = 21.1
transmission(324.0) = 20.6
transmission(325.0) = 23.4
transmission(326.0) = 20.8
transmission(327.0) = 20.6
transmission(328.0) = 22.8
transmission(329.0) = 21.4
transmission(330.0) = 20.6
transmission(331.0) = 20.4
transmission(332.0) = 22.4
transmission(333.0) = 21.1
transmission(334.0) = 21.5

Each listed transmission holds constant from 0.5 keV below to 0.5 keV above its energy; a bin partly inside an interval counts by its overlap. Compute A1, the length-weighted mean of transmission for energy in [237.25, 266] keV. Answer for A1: 21.4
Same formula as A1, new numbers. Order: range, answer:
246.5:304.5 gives 20.8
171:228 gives 21.2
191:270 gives 21.1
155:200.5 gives 22.9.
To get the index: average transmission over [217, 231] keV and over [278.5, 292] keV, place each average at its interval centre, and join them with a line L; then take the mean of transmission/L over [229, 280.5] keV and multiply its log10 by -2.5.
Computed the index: 0.08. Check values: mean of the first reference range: 22.9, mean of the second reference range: 22.9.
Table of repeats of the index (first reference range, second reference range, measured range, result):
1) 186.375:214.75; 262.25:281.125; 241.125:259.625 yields -0.06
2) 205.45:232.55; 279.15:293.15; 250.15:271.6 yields 0.08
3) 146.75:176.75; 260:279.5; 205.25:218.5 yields 0.18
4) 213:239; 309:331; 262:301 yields -0.03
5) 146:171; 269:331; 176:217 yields 0.12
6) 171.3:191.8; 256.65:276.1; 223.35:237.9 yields -0.07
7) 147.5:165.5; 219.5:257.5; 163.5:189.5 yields 0.04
